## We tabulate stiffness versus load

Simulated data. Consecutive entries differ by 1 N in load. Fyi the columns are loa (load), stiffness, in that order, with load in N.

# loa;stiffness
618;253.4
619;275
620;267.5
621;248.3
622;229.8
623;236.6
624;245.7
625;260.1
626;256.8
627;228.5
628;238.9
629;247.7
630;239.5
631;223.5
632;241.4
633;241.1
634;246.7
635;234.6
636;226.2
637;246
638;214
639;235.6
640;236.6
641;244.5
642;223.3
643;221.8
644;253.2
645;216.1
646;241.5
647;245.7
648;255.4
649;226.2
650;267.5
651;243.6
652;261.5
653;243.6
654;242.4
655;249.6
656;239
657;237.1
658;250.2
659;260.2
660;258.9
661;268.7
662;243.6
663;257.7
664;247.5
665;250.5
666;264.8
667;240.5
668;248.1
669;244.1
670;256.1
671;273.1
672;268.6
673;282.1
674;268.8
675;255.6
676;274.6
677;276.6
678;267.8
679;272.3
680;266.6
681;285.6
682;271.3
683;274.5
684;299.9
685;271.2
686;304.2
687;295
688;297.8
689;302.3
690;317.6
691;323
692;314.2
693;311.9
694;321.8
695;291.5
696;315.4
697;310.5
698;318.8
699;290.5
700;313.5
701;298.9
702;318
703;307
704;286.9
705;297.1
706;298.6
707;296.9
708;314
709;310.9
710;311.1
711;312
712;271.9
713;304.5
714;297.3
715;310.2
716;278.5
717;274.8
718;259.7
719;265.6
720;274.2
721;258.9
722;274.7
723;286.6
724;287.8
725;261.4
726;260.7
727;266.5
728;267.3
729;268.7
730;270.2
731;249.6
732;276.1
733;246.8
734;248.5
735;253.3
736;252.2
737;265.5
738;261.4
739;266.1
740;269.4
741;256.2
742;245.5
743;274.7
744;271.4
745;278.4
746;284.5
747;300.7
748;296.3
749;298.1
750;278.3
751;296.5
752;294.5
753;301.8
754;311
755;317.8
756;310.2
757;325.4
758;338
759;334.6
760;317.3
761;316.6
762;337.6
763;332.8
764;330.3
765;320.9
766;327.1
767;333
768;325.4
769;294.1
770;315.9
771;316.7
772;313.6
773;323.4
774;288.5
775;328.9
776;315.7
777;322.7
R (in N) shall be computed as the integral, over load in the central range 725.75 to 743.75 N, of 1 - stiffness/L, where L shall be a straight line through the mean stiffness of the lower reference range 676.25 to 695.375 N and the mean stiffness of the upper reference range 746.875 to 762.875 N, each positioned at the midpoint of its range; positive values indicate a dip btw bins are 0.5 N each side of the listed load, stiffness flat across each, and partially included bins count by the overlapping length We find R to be 2.6 N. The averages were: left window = 293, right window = 312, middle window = 261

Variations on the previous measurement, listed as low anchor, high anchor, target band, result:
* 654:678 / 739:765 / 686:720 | -3.1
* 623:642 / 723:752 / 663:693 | -2.8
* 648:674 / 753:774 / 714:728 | 0.9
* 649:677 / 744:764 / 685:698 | -1.7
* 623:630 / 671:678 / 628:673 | 2.2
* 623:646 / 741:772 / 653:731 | -2.9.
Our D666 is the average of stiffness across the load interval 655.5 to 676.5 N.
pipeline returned 257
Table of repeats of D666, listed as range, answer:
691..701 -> 310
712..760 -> 281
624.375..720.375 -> 269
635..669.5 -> 244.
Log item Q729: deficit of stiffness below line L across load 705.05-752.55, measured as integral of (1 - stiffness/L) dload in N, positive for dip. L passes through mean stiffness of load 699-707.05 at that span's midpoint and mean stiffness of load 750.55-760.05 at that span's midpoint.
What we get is 4.65 N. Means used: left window 302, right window 315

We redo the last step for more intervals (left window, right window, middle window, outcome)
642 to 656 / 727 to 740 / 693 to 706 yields -2.7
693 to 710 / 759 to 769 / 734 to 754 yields 2.7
